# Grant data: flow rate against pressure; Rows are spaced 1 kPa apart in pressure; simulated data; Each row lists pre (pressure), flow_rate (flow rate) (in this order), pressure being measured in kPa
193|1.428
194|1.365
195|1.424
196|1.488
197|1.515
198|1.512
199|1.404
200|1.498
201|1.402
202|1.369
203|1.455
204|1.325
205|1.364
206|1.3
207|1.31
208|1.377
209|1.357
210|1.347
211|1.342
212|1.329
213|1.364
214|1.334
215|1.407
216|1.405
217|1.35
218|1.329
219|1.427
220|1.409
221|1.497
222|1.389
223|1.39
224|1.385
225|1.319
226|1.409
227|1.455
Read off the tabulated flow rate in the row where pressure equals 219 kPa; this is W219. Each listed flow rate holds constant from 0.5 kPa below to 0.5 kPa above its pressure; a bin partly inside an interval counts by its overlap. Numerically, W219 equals 1.427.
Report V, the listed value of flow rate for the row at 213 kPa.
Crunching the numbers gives 1.364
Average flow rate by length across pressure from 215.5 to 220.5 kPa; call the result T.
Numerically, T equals 1.38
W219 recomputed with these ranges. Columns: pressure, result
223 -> 1.39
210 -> 1.347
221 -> 1.497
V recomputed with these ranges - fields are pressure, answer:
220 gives 1.409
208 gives 1.377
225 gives 1.319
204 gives 1.325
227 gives 1.455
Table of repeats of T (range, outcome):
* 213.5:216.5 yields 1.38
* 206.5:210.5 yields 1.35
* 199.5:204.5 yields 1.41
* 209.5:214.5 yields 1.34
